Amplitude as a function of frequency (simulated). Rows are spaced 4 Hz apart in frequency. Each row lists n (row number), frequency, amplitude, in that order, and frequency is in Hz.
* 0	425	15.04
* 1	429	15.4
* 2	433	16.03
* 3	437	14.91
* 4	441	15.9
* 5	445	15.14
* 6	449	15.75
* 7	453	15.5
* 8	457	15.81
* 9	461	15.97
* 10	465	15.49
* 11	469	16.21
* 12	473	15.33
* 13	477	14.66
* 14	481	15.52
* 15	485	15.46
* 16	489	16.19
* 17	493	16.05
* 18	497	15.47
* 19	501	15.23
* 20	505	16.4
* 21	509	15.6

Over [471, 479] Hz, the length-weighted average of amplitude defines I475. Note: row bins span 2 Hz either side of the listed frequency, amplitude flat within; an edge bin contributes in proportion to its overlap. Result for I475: 15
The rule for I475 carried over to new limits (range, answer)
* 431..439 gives 15.5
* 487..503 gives 15.7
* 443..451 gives 15.4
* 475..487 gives 15.2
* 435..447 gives 15.3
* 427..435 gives 15.7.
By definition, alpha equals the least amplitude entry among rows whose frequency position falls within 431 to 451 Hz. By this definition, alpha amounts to 14.91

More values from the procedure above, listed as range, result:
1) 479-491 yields 15.46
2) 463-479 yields 14.66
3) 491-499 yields 15.47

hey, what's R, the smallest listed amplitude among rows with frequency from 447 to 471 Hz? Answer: 15.49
